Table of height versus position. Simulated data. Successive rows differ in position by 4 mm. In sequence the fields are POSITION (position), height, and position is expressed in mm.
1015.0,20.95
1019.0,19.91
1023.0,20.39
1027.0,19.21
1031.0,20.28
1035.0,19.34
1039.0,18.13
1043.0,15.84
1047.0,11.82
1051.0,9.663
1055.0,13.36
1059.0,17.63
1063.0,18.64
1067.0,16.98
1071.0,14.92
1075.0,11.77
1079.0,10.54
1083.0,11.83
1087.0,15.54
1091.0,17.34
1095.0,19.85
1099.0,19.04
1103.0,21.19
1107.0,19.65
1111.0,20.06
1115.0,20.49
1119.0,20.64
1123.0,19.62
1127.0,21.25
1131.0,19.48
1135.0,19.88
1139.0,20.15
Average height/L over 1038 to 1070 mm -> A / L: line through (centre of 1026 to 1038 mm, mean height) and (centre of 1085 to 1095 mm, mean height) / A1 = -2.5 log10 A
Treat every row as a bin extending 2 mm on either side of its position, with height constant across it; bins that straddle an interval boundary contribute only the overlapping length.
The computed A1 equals 0.22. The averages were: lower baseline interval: 19.5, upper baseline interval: 17.1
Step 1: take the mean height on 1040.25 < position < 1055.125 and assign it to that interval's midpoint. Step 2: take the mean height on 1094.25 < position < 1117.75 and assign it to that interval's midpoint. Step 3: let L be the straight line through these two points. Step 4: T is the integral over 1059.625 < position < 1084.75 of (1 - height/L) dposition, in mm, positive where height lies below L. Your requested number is 2.1 mm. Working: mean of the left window 12.9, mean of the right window 20.1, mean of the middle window 14.3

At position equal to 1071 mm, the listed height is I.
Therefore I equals 14.92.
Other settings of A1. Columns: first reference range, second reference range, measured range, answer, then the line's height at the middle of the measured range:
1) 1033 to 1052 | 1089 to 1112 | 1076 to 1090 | 0.38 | 18.2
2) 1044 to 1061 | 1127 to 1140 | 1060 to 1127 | -0.05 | 16.7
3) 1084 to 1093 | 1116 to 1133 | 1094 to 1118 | -0.12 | 18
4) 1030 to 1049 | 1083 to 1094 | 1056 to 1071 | -0.04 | 16.4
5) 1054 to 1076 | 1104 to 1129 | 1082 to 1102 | 0.06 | 18.2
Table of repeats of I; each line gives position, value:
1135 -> 19.88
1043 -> 15.84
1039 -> 18.13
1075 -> 11.77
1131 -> 19.48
